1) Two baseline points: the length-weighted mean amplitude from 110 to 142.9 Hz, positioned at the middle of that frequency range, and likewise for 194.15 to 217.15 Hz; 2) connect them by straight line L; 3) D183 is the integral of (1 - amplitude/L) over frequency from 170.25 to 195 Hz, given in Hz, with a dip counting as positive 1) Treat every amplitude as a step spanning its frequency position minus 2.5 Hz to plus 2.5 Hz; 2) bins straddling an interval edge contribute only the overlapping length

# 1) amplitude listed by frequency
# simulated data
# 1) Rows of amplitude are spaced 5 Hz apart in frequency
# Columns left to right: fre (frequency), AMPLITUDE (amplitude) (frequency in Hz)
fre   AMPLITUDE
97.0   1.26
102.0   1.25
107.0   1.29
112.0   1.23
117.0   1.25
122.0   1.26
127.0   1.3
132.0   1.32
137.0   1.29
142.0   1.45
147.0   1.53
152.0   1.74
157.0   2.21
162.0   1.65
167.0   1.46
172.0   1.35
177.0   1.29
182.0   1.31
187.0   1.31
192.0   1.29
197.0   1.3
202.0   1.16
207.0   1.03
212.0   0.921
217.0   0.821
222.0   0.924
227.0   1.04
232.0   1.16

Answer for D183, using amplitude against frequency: -3.7 Hz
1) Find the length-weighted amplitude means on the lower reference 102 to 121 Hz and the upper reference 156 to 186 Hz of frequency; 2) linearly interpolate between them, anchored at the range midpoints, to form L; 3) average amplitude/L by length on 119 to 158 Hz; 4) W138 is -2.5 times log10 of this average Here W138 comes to -0.083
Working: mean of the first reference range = 1.26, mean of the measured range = 1.48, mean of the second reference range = 1.5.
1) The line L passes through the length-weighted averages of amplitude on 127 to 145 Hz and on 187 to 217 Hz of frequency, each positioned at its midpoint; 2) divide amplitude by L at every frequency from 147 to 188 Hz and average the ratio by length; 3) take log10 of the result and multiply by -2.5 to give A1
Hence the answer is -0.23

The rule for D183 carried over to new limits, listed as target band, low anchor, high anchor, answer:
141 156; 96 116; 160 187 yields -3.4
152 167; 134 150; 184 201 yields -4.8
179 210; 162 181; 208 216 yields -2.8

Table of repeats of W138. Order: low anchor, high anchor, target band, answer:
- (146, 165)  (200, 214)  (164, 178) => 0.133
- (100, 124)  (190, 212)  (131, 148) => -0.138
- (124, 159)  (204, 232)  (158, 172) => -0.165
